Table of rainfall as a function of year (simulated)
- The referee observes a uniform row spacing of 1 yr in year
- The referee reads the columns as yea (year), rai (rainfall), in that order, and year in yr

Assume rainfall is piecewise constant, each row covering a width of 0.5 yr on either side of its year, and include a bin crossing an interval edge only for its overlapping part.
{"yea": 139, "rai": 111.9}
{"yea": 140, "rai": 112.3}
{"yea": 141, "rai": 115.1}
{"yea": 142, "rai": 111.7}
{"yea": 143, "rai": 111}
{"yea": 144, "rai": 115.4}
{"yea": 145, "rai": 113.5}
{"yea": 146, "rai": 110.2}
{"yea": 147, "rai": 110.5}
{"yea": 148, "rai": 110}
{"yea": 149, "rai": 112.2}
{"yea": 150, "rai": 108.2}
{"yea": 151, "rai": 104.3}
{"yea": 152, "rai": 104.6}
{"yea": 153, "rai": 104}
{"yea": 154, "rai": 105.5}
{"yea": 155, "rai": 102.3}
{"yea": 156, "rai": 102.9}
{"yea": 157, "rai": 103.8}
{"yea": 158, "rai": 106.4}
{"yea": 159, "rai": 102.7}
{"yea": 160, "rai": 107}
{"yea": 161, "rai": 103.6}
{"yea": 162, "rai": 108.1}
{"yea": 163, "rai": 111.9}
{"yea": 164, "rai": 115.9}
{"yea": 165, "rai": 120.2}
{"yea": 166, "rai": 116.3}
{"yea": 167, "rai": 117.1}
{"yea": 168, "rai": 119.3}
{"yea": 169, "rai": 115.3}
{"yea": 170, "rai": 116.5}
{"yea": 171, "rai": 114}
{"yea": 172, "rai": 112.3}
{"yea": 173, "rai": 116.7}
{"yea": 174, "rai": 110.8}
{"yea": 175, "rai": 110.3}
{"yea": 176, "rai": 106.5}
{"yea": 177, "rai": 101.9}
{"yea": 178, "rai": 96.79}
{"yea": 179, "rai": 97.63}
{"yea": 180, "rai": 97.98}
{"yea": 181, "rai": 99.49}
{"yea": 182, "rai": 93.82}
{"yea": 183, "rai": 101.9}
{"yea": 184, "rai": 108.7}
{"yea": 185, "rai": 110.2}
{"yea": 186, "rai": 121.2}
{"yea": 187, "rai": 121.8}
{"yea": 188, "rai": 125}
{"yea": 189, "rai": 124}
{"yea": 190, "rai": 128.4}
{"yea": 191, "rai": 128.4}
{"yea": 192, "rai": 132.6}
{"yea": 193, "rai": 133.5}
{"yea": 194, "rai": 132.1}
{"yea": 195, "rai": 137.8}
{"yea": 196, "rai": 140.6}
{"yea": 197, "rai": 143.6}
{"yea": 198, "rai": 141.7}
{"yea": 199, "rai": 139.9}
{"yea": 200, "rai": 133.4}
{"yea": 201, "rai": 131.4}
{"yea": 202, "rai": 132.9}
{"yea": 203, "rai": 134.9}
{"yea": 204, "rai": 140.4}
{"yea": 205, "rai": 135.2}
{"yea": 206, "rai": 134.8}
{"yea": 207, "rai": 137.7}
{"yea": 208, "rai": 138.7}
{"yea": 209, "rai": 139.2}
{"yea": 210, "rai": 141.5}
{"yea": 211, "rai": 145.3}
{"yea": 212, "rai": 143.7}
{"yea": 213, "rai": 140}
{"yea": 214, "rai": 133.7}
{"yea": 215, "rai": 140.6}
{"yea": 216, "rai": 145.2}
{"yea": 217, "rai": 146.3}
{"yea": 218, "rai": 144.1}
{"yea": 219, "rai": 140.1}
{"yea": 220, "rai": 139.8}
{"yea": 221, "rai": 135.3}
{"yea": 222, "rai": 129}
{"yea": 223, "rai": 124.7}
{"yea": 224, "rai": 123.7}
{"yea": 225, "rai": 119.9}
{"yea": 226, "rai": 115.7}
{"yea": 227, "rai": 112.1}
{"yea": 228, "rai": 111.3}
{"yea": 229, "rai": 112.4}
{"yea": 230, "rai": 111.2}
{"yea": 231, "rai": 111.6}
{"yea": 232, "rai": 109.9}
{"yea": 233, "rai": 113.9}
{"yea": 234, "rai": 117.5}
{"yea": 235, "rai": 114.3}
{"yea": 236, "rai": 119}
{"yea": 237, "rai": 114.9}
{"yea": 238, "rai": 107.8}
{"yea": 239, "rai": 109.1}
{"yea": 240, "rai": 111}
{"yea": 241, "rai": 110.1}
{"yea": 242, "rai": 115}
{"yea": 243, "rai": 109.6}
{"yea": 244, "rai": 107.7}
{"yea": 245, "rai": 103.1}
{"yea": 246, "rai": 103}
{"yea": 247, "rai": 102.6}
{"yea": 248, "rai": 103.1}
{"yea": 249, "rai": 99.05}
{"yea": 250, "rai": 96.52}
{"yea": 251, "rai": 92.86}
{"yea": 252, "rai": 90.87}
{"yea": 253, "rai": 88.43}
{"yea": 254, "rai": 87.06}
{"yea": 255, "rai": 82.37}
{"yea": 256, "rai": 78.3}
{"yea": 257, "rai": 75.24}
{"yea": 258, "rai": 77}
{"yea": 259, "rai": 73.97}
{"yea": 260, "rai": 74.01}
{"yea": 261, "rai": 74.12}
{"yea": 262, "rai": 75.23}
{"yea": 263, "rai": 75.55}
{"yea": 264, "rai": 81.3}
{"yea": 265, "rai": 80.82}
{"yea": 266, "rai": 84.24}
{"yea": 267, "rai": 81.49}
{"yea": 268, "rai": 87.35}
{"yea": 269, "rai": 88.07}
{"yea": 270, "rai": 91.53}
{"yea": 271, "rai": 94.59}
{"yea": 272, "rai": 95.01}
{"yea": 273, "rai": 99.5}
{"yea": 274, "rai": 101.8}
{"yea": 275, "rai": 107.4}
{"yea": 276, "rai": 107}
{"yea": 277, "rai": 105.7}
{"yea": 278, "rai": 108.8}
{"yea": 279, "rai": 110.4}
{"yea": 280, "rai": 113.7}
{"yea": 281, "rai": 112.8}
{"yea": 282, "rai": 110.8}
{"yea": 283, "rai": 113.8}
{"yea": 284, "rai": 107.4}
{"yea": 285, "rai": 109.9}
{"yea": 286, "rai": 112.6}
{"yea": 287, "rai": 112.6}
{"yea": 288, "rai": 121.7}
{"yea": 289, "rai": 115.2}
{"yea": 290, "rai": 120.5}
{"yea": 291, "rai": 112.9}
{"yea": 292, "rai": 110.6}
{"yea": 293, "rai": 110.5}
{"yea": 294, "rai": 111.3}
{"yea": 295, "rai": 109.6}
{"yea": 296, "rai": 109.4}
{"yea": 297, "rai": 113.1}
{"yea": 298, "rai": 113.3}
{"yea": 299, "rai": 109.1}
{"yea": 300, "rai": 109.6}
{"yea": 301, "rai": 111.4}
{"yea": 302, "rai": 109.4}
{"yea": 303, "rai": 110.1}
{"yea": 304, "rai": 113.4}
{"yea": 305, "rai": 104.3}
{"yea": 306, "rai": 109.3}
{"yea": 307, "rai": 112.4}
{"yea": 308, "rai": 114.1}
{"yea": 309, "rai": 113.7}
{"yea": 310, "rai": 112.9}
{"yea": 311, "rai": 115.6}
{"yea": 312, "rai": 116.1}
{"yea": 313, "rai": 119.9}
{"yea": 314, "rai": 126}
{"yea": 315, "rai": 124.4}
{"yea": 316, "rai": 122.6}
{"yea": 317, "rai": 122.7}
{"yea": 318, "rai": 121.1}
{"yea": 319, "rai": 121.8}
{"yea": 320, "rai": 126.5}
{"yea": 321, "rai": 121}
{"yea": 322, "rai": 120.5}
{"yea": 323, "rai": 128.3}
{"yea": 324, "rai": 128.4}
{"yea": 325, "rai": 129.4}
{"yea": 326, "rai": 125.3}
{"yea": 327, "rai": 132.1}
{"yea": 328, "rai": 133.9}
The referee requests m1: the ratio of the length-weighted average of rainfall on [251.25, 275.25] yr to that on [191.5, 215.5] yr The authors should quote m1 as 0.6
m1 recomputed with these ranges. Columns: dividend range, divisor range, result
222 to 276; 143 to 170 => 0.90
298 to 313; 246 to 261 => 1.28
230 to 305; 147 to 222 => 0.84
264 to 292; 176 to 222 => 0.80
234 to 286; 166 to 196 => 0.85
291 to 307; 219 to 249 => 0.96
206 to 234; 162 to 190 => 1.16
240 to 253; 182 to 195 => 0.84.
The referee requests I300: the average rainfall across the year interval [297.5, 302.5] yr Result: 111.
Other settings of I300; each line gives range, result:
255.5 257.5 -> 76.8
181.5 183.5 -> 97.9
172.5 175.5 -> 113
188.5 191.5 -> 127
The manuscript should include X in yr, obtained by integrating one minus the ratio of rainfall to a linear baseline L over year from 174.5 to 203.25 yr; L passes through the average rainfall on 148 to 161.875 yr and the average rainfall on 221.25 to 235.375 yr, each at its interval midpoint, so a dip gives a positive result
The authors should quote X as -2.63 yr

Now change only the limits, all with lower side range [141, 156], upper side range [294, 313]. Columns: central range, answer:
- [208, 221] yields -3.69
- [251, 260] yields 2.35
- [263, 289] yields 2.30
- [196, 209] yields -3.25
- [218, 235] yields -1.66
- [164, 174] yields -0.63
